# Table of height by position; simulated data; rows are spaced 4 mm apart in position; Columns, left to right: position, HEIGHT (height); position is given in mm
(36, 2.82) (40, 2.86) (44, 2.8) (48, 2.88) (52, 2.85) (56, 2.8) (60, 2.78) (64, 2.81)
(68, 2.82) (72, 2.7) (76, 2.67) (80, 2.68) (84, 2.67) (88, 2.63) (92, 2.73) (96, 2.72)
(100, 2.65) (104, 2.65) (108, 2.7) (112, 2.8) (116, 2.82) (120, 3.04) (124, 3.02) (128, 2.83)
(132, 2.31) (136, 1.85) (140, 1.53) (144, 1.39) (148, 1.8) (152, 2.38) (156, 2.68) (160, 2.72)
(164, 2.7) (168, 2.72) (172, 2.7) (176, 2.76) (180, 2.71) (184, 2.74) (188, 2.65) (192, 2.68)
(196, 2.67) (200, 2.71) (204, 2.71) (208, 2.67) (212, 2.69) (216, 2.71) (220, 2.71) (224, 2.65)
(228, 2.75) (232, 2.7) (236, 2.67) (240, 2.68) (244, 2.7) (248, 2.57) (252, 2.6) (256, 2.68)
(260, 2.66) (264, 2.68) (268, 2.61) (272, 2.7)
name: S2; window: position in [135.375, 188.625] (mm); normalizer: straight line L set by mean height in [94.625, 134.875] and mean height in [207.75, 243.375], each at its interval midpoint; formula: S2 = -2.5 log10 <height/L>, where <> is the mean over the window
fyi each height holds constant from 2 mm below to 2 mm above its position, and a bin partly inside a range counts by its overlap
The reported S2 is 0.14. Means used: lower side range 2.73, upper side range 2.69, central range 2.39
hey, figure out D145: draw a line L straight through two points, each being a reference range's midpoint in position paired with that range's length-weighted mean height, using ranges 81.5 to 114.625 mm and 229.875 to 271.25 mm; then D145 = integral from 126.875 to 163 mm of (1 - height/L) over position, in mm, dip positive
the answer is 7.0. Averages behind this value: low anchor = 2.7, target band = 2.16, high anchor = 2.66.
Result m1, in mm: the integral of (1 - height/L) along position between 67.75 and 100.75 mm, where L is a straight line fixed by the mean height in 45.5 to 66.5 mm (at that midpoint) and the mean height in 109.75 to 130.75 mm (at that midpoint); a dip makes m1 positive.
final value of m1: 1.80 mm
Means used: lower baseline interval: 2.82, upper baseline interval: 2.88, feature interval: 2.69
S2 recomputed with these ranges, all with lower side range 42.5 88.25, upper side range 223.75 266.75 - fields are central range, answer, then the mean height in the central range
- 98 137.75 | 0.025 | 2.67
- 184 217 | 0.001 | 2.69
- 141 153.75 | 0.435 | 1.82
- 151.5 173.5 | 0.017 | 2.67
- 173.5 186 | -0.013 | 2.74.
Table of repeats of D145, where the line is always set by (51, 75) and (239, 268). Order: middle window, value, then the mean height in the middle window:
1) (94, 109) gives 0.43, 2.68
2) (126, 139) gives 2.22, 2.27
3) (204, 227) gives -0.13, 2.69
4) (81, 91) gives 0.39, 2.66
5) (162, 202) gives -0.05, 2.7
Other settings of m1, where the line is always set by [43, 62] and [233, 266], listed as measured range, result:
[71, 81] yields 0.4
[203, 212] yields 0.0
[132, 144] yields 4.4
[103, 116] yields 0.2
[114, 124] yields -0.7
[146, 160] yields 2.0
